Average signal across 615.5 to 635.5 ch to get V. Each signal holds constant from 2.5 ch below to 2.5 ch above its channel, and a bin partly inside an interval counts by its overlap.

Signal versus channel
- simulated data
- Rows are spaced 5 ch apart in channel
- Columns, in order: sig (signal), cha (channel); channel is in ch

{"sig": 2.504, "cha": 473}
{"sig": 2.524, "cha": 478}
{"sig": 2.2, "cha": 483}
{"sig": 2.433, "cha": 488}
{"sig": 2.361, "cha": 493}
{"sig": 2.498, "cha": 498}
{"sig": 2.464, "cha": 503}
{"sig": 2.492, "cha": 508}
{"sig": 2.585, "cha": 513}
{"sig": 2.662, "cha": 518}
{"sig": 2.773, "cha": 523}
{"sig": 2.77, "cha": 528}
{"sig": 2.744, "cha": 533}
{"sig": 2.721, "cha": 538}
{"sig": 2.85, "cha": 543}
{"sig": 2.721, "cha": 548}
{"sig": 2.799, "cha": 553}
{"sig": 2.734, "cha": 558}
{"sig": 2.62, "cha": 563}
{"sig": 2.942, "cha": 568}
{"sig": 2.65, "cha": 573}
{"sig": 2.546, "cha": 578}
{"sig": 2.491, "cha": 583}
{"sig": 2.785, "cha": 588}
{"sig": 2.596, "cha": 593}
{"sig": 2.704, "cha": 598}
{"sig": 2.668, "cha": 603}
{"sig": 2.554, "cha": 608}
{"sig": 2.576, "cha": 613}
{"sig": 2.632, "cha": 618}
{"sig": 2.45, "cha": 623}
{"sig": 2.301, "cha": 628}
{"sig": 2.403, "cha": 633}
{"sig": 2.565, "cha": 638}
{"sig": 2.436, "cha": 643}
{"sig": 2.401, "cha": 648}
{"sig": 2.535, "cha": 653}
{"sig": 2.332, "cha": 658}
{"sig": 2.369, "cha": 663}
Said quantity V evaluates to 2.45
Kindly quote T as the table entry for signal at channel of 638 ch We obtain 2.565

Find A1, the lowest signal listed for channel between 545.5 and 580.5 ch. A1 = 2.546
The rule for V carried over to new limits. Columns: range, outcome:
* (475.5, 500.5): 2.4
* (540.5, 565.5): 2.74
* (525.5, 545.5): 2.77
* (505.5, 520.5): 2.58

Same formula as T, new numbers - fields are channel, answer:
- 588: 2.785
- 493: 2.361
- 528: 2.77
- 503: 2.464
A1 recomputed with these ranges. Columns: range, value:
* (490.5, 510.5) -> 2.361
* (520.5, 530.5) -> 2.77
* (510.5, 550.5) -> 2.585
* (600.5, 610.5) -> 2.554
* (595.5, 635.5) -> 2.301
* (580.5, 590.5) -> 2.491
